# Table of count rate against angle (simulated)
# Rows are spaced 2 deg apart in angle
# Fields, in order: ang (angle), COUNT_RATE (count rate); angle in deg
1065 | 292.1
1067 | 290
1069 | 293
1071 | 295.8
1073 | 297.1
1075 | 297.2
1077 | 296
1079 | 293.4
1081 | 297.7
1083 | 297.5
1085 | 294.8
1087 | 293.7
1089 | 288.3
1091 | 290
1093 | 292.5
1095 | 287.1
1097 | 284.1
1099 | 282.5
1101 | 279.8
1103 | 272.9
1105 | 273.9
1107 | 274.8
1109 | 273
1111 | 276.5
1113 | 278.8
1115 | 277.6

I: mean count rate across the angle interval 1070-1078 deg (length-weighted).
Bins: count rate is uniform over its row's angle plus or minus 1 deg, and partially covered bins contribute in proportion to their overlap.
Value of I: 297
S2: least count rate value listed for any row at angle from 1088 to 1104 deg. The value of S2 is 272.9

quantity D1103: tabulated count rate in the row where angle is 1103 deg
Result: 272.9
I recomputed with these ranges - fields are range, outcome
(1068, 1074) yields 295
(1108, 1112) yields 275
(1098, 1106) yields 277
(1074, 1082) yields 296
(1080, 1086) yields 297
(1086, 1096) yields 290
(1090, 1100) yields 287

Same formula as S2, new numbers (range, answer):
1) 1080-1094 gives 288.3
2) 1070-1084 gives 293.4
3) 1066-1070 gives 290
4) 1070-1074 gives 295.8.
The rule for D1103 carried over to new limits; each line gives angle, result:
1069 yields 293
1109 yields 273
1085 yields 294.8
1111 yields 276.5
